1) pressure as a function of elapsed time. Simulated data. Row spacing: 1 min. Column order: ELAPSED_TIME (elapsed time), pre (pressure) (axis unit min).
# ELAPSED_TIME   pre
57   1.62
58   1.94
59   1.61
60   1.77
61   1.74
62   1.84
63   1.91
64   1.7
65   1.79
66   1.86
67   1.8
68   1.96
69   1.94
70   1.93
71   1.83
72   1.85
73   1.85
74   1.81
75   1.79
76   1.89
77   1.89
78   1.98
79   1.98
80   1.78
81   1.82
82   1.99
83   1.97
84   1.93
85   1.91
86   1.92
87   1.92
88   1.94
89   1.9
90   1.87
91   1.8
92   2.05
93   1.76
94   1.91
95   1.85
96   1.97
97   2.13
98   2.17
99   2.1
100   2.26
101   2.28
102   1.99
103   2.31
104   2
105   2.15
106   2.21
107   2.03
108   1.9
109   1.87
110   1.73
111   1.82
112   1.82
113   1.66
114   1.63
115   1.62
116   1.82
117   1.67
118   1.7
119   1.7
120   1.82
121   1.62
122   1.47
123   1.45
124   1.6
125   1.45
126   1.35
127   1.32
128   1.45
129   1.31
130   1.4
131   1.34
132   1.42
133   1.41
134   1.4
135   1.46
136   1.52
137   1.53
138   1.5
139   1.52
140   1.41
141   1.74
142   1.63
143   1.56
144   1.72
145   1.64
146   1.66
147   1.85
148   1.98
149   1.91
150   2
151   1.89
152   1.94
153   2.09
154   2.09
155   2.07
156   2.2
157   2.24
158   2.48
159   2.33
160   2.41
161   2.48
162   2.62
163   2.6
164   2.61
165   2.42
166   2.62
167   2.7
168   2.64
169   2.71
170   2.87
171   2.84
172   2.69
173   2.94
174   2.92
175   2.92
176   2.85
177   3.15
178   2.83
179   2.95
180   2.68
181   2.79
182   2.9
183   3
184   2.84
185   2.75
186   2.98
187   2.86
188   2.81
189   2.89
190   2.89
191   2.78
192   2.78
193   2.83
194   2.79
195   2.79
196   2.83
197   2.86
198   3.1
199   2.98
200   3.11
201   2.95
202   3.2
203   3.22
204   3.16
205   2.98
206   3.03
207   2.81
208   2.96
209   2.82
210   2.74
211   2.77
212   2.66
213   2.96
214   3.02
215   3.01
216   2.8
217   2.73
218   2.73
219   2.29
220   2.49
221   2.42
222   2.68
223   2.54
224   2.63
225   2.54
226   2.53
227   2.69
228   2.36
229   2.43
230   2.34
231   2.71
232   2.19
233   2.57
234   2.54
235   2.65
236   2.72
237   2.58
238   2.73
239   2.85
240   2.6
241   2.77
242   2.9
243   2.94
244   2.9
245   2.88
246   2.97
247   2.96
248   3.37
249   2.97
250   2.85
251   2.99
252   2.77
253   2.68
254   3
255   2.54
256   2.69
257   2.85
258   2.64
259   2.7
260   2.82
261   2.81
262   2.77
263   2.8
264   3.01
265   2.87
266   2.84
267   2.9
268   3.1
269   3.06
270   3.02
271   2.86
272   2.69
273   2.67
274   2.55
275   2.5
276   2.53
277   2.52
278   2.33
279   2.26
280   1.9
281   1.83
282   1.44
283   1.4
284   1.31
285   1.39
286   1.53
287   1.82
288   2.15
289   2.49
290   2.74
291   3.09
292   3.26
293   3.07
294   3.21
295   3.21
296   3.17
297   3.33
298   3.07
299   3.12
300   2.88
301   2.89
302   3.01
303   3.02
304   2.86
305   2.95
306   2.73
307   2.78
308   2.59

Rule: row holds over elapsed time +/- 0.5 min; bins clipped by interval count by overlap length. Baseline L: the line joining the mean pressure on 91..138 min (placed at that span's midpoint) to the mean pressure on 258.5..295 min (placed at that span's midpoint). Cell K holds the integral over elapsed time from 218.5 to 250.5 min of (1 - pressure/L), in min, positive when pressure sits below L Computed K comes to -4.9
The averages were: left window 1.75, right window 2.52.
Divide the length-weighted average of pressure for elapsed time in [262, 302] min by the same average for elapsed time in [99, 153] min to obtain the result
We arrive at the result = 1.5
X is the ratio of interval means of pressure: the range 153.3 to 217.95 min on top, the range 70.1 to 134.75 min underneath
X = 1.54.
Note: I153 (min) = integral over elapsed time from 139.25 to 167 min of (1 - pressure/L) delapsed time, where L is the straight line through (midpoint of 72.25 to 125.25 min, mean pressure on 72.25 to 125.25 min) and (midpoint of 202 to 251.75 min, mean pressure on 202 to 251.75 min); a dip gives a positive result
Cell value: 2.1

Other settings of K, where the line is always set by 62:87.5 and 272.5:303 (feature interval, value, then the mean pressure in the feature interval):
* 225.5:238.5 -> -1.1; 2.54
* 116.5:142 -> 6.7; 1.5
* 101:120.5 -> 1.0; 1.88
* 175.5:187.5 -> -3.8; 2.88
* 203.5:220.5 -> -4.1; 2.82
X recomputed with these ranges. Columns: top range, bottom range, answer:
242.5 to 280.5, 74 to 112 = 1.41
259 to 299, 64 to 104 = 1.33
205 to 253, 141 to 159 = 1.41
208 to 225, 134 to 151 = 1.63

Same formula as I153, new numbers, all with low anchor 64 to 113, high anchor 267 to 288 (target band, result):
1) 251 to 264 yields -3.3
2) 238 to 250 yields -3.9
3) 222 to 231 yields -1.5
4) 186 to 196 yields -3.4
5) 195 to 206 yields -4.7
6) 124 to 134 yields 3.0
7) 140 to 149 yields 1.4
